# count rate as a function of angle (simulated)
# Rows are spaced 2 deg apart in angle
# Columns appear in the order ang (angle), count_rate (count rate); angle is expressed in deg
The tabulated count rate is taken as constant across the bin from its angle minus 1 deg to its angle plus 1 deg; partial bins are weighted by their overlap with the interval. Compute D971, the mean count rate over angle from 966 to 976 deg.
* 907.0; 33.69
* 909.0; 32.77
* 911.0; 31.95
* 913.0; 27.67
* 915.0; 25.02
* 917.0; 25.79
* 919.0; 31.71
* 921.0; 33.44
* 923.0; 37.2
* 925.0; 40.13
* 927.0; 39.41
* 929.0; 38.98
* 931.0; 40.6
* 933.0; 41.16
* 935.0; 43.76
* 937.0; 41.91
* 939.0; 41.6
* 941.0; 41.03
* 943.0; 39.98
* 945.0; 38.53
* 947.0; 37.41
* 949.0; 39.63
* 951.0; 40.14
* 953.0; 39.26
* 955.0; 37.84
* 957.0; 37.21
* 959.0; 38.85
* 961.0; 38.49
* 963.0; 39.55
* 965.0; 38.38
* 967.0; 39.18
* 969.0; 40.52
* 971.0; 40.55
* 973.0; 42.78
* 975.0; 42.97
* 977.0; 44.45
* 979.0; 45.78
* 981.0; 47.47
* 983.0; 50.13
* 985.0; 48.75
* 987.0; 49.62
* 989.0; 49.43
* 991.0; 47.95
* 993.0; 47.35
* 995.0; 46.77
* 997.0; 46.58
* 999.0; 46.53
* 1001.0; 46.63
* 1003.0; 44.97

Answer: 41.2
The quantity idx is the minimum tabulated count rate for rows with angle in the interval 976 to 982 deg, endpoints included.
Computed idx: 44.45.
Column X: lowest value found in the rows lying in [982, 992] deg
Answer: 47.95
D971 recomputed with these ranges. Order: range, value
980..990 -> 49.1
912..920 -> 27.5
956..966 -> 38.5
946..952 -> 39.1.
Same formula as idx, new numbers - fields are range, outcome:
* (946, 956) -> 37.41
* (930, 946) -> 38.53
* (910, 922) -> 25.02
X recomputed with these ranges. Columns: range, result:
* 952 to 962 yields 37.21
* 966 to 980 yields 39.18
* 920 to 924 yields 33.44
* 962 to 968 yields 38.38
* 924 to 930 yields 38.98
